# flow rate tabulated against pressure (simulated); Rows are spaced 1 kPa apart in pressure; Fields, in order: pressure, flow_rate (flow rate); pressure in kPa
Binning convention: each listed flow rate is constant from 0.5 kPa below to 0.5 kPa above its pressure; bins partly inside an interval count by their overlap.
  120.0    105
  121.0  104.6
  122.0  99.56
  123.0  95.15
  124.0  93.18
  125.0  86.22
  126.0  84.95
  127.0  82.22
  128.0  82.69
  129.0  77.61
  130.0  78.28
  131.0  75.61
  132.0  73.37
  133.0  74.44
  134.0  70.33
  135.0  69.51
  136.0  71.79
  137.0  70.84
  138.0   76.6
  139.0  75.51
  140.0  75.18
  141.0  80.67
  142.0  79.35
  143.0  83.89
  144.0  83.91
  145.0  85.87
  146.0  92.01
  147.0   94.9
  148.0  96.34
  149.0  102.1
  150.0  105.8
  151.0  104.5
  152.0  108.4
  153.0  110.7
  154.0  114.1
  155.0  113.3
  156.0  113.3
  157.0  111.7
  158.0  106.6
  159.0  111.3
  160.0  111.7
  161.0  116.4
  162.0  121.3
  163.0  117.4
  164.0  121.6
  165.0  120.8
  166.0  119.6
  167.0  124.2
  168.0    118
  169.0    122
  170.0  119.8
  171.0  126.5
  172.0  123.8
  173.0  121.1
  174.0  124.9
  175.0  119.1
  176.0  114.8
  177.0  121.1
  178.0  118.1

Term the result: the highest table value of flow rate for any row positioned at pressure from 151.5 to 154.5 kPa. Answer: 114.1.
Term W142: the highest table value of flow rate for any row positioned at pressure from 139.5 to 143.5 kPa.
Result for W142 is 83.89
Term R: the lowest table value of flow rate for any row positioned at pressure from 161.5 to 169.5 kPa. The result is 117.4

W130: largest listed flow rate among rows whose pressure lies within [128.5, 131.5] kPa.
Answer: 78.28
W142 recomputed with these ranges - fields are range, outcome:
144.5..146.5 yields 92.01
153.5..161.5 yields 116.4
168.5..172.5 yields 126.5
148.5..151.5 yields 105.8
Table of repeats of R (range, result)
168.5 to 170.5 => 119.8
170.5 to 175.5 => 119.1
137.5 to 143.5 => 75.18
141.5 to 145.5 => 79.35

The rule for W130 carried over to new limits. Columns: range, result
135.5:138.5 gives 76.6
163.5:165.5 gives 121.6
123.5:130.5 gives 93.18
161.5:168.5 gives 124.2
